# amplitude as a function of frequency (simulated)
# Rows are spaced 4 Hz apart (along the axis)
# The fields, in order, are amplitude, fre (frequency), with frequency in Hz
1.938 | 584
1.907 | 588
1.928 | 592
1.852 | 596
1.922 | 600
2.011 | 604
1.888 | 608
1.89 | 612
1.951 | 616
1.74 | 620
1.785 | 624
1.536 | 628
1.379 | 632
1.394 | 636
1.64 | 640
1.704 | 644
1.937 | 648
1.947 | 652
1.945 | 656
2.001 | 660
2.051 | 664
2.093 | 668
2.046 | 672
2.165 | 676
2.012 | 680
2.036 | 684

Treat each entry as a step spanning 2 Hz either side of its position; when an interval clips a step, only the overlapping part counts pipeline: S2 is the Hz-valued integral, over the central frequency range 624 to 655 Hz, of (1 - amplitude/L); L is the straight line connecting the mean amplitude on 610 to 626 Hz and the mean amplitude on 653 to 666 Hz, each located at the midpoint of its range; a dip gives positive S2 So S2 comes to 4.1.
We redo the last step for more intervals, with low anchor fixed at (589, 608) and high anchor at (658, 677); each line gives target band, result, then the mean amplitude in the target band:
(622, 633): 2.2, 1.58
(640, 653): 1.3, 1.82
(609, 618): 0.2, 1.92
